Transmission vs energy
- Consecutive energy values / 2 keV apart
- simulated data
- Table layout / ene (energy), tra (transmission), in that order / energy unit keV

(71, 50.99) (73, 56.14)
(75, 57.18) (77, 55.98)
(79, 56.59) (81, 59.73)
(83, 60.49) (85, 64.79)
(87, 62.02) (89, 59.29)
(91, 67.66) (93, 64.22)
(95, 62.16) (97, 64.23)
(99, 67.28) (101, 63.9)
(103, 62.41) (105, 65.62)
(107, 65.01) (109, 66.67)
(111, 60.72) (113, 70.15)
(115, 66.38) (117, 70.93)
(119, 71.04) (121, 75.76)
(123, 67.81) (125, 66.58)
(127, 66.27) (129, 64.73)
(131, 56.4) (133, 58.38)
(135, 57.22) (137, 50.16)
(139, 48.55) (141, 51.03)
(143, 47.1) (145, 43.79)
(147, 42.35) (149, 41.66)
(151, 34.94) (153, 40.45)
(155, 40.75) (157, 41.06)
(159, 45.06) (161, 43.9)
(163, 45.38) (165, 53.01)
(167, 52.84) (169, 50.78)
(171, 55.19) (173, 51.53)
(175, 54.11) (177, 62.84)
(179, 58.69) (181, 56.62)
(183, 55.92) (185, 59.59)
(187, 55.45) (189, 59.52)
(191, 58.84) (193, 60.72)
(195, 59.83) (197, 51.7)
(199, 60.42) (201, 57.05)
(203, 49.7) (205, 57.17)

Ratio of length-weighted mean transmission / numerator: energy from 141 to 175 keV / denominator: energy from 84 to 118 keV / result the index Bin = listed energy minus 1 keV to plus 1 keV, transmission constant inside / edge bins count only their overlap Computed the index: 0.71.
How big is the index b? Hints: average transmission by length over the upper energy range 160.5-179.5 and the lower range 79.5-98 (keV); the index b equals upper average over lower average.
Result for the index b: 0.85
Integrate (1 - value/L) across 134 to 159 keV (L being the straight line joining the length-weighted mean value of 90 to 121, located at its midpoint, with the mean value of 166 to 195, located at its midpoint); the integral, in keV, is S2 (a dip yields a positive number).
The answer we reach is 6.6 keV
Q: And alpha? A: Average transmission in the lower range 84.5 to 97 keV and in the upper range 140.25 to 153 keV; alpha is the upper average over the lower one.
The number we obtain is 0.68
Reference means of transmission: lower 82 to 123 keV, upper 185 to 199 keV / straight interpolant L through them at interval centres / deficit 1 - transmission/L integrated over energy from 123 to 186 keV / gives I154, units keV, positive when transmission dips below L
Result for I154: 9.7 keV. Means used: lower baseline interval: 65.6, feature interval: 51.8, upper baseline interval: 58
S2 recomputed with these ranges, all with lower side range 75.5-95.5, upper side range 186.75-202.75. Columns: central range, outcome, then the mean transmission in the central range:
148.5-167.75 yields 4.9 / 43.8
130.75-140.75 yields 1.0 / 53.7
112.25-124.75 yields -2.1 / 70.1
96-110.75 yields -1.0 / 64.8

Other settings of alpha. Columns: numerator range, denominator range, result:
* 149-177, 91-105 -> 0.73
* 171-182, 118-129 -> 0.82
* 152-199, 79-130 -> 0.81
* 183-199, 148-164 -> 1.39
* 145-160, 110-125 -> 0.60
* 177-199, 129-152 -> 1.18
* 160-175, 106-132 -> 0.76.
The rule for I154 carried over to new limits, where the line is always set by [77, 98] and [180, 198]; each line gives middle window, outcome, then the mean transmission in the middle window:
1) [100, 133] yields -2.95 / 66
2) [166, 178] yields 0.77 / 54.5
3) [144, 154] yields 3.14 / 40.6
